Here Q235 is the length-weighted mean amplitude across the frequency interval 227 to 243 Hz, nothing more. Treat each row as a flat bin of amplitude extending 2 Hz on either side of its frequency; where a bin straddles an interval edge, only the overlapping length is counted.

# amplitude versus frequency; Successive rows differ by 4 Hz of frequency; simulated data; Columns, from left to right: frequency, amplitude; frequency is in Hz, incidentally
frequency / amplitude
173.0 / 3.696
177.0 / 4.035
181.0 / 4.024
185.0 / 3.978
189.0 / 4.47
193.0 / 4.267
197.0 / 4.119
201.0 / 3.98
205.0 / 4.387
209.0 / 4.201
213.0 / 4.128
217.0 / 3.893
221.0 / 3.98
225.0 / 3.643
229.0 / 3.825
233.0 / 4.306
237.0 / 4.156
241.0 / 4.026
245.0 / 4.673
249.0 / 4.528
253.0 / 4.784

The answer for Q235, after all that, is 4.08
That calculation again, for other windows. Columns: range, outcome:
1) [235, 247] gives 4.28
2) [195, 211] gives 4.17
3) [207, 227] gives 3.97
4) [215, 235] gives 3.93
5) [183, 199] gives 4.21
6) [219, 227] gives 3.81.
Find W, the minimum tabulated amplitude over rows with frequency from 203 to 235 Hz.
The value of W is 3.643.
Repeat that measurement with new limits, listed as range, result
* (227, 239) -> 3.825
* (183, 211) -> 3.978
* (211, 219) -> 3.893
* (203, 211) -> 4.201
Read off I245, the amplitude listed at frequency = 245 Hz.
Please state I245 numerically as 4.673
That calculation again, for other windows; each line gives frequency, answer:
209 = 4.201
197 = 4.119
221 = 3.98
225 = 3.643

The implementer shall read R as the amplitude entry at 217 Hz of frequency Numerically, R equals 3.893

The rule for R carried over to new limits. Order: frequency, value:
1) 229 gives 3.825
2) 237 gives 4.156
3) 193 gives 4.267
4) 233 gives 4.306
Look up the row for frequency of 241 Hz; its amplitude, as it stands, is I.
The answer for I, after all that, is 4.026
